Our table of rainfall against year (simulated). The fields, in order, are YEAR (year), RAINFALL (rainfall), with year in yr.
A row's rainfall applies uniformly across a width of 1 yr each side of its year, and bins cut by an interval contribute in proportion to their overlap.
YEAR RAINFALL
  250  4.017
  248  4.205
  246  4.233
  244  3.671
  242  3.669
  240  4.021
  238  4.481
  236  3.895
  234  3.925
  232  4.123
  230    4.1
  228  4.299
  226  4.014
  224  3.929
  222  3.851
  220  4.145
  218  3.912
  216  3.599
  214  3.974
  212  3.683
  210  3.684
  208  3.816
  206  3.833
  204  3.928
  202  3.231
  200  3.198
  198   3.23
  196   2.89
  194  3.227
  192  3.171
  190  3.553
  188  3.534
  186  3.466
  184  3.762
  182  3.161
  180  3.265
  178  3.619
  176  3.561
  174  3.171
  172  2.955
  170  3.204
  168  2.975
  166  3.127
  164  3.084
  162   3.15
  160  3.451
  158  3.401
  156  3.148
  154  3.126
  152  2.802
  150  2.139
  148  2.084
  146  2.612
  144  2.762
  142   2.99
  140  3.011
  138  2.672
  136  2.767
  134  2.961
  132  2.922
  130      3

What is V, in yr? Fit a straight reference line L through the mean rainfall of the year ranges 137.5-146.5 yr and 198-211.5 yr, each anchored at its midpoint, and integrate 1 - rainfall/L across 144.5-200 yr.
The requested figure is 1.0 yr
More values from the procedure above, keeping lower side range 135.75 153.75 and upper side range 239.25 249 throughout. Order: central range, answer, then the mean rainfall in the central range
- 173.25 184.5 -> -1.1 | 3.41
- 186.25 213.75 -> -0.7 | 3.47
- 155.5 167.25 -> -1.4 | 3.22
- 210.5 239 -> -2.2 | 3.99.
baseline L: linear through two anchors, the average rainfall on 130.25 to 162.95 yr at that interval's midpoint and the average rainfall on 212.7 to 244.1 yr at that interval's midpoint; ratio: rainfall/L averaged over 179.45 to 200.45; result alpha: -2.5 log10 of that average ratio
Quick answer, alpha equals 0.04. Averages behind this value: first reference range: 2.88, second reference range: 3.98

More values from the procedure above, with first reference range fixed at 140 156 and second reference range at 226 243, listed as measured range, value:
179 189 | -0.06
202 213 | -0.03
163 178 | -0.04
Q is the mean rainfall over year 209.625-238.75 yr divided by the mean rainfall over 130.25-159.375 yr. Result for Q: 1.41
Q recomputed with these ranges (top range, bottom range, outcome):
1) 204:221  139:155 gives 1.43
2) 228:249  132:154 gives 1.49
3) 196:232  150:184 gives 1.18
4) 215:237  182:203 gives 1.20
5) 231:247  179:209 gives 1.17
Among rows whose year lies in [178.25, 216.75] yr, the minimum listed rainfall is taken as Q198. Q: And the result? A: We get 2.89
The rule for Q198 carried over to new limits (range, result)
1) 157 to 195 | 2.955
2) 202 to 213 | 3.231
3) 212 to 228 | 3.599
